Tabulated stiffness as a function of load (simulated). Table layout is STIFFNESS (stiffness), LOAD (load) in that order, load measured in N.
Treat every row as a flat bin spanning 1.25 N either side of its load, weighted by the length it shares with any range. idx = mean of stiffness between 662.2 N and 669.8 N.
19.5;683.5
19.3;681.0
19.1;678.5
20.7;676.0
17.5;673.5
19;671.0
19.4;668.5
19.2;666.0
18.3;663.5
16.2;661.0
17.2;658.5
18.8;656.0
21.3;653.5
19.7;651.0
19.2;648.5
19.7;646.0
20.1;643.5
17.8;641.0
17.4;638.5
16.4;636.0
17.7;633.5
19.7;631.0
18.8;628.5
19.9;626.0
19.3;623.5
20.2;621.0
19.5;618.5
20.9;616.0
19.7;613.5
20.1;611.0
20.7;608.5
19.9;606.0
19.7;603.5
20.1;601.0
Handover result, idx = 18.9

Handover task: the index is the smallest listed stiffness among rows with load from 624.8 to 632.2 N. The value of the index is 18.8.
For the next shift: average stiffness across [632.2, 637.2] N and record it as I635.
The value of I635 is 17.1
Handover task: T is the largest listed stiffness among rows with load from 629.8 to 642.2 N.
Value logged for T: 19.7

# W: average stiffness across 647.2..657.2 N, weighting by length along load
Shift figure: 19.8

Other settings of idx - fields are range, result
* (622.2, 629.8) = 19.3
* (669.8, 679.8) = 19.1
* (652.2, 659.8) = 19.1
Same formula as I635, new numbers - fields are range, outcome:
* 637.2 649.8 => 18.8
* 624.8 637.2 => 18.5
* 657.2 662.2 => 16.7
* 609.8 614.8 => 19.9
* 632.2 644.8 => 17.9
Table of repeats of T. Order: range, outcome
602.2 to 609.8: 20.7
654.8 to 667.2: 19.2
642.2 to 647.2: 20.1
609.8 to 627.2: 20.9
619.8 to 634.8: 20.2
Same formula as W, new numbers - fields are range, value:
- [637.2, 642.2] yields 17.6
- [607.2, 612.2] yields 20.4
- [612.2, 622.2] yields 20.1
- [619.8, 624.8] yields 19.7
